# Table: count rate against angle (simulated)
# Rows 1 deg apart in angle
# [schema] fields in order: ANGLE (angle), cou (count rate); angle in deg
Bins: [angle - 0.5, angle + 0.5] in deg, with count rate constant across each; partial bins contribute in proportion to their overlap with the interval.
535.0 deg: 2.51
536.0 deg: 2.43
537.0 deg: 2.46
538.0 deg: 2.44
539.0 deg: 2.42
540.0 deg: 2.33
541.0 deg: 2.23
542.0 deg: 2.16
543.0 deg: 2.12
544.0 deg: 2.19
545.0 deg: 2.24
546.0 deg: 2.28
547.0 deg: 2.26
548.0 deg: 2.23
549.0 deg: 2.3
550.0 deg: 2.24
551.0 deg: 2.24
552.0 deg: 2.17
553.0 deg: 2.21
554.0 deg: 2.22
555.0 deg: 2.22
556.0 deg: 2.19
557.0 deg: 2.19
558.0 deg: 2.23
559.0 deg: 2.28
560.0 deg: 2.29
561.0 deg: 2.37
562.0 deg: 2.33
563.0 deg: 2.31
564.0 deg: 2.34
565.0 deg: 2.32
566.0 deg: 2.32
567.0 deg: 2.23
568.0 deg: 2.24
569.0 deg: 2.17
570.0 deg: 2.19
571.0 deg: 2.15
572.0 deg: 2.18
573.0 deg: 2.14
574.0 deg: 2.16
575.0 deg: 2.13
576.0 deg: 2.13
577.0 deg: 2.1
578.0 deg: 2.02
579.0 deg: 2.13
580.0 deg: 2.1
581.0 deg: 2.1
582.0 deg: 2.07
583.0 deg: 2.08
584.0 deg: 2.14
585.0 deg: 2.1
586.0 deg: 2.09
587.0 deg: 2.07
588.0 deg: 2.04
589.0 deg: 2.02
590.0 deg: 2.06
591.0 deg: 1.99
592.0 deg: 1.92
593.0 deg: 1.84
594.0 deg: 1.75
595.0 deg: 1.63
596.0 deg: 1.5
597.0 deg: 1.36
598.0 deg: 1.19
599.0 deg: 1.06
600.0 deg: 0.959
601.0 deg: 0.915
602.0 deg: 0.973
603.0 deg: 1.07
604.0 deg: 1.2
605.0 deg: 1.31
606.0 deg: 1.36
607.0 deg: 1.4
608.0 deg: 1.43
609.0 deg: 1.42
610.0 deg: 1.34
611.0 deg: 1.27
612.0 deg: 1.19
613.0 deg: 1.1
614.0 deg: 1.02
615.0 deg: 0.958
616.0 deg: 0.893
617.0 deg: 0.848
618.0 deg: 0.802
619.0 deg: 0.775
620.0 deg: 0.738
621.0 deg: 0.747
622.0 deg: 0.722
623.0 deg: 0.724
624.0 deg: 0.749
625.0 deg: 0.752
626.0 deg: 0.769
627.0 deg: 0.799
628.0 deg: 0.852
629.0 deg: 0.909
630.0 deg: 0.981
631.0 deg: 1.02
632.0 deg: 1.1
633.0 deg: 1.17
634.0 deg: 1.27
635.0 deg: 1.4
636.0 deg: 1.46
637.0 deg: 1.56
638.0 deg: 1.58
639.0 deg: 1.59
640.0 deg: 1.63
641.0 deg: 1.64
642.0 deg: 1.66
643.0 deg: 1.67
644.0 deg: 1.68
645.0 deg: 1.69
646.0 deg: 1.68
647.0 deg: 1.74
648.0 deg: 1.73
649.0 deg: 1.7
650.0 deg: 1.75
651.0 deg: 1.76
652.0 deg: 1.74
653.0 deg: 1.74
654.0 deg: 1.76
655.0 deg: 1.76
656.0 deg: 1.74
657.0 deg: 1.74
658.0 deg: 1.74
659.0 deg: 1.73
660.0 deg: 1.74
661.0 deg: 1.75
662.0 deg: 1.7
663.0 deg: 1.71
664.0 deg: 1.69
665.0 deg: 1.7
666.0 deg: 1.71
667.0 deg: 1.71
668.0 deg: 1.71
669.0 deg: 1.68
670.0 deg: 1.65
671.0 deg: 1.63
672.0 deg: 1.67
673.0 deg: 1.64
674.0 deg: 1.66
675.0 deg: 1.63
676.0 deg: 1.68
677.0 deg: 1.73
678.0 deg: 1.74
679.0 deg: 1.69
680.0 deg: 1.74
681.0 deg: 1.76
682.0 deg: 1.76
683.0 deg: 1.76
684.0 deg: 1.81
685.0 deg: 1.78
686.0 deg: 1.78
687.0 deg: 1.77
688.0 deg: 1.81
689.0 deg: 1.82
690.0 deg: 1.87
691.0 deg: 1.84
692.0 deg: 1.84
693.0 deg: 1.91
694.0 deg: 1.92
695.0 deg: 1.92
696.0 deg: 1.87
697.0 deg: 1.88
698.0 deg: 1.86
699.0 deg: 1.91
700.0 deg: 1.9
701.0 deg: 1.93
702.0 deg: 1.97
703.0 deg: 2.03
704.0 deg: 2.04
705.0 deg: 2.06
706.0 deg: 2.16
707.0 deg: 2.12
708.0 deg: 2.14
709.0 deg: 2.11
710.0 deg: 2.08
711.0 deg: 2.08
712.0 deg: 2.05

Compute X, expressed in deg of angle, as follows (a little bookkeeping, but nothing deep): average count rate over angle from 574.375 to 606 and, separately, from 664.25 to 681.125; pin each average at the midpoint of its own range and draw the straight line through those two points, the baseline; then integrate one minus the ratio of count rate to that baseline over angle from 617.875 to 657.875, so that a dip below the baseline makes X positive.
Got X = 8.6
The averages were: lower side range 1.74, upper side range 1.69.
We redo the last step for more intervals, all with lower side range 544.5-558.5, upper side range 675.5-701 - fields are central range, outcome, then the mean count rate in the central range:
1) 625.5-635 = 4.7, 1.01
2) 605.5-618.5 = 5.7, 1.16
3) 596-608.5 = 5.3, 1.2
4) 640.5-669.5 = 3.0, 1.72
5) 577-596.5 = 1.3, 1.98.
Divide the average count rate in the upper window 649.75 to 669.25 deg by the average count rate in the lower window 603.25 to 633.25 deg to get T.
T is 1.71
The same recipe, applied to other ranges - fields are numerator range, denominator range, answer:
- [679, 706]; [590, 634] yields 1.64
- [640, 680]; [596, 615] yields 1.42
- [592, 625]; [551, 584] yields 0.52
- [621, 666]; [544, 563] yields 0.64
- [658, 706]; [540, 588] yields 0.82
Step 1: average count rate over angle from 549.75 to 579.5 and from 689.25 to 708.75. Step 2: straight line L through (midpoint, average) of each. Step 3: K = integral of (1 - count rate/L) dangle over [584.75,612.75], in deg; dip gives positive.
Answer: 8.4 deg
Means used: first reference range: 2.21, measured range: 1.51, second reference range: 1.96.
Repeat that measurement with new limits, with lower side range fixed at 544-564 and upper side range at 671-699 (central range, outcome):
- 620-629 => 5.5 deg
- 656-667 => 0.9 deg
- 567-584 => 0.3 deg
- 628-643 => 4.7 deg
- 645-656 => 1.0 deg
